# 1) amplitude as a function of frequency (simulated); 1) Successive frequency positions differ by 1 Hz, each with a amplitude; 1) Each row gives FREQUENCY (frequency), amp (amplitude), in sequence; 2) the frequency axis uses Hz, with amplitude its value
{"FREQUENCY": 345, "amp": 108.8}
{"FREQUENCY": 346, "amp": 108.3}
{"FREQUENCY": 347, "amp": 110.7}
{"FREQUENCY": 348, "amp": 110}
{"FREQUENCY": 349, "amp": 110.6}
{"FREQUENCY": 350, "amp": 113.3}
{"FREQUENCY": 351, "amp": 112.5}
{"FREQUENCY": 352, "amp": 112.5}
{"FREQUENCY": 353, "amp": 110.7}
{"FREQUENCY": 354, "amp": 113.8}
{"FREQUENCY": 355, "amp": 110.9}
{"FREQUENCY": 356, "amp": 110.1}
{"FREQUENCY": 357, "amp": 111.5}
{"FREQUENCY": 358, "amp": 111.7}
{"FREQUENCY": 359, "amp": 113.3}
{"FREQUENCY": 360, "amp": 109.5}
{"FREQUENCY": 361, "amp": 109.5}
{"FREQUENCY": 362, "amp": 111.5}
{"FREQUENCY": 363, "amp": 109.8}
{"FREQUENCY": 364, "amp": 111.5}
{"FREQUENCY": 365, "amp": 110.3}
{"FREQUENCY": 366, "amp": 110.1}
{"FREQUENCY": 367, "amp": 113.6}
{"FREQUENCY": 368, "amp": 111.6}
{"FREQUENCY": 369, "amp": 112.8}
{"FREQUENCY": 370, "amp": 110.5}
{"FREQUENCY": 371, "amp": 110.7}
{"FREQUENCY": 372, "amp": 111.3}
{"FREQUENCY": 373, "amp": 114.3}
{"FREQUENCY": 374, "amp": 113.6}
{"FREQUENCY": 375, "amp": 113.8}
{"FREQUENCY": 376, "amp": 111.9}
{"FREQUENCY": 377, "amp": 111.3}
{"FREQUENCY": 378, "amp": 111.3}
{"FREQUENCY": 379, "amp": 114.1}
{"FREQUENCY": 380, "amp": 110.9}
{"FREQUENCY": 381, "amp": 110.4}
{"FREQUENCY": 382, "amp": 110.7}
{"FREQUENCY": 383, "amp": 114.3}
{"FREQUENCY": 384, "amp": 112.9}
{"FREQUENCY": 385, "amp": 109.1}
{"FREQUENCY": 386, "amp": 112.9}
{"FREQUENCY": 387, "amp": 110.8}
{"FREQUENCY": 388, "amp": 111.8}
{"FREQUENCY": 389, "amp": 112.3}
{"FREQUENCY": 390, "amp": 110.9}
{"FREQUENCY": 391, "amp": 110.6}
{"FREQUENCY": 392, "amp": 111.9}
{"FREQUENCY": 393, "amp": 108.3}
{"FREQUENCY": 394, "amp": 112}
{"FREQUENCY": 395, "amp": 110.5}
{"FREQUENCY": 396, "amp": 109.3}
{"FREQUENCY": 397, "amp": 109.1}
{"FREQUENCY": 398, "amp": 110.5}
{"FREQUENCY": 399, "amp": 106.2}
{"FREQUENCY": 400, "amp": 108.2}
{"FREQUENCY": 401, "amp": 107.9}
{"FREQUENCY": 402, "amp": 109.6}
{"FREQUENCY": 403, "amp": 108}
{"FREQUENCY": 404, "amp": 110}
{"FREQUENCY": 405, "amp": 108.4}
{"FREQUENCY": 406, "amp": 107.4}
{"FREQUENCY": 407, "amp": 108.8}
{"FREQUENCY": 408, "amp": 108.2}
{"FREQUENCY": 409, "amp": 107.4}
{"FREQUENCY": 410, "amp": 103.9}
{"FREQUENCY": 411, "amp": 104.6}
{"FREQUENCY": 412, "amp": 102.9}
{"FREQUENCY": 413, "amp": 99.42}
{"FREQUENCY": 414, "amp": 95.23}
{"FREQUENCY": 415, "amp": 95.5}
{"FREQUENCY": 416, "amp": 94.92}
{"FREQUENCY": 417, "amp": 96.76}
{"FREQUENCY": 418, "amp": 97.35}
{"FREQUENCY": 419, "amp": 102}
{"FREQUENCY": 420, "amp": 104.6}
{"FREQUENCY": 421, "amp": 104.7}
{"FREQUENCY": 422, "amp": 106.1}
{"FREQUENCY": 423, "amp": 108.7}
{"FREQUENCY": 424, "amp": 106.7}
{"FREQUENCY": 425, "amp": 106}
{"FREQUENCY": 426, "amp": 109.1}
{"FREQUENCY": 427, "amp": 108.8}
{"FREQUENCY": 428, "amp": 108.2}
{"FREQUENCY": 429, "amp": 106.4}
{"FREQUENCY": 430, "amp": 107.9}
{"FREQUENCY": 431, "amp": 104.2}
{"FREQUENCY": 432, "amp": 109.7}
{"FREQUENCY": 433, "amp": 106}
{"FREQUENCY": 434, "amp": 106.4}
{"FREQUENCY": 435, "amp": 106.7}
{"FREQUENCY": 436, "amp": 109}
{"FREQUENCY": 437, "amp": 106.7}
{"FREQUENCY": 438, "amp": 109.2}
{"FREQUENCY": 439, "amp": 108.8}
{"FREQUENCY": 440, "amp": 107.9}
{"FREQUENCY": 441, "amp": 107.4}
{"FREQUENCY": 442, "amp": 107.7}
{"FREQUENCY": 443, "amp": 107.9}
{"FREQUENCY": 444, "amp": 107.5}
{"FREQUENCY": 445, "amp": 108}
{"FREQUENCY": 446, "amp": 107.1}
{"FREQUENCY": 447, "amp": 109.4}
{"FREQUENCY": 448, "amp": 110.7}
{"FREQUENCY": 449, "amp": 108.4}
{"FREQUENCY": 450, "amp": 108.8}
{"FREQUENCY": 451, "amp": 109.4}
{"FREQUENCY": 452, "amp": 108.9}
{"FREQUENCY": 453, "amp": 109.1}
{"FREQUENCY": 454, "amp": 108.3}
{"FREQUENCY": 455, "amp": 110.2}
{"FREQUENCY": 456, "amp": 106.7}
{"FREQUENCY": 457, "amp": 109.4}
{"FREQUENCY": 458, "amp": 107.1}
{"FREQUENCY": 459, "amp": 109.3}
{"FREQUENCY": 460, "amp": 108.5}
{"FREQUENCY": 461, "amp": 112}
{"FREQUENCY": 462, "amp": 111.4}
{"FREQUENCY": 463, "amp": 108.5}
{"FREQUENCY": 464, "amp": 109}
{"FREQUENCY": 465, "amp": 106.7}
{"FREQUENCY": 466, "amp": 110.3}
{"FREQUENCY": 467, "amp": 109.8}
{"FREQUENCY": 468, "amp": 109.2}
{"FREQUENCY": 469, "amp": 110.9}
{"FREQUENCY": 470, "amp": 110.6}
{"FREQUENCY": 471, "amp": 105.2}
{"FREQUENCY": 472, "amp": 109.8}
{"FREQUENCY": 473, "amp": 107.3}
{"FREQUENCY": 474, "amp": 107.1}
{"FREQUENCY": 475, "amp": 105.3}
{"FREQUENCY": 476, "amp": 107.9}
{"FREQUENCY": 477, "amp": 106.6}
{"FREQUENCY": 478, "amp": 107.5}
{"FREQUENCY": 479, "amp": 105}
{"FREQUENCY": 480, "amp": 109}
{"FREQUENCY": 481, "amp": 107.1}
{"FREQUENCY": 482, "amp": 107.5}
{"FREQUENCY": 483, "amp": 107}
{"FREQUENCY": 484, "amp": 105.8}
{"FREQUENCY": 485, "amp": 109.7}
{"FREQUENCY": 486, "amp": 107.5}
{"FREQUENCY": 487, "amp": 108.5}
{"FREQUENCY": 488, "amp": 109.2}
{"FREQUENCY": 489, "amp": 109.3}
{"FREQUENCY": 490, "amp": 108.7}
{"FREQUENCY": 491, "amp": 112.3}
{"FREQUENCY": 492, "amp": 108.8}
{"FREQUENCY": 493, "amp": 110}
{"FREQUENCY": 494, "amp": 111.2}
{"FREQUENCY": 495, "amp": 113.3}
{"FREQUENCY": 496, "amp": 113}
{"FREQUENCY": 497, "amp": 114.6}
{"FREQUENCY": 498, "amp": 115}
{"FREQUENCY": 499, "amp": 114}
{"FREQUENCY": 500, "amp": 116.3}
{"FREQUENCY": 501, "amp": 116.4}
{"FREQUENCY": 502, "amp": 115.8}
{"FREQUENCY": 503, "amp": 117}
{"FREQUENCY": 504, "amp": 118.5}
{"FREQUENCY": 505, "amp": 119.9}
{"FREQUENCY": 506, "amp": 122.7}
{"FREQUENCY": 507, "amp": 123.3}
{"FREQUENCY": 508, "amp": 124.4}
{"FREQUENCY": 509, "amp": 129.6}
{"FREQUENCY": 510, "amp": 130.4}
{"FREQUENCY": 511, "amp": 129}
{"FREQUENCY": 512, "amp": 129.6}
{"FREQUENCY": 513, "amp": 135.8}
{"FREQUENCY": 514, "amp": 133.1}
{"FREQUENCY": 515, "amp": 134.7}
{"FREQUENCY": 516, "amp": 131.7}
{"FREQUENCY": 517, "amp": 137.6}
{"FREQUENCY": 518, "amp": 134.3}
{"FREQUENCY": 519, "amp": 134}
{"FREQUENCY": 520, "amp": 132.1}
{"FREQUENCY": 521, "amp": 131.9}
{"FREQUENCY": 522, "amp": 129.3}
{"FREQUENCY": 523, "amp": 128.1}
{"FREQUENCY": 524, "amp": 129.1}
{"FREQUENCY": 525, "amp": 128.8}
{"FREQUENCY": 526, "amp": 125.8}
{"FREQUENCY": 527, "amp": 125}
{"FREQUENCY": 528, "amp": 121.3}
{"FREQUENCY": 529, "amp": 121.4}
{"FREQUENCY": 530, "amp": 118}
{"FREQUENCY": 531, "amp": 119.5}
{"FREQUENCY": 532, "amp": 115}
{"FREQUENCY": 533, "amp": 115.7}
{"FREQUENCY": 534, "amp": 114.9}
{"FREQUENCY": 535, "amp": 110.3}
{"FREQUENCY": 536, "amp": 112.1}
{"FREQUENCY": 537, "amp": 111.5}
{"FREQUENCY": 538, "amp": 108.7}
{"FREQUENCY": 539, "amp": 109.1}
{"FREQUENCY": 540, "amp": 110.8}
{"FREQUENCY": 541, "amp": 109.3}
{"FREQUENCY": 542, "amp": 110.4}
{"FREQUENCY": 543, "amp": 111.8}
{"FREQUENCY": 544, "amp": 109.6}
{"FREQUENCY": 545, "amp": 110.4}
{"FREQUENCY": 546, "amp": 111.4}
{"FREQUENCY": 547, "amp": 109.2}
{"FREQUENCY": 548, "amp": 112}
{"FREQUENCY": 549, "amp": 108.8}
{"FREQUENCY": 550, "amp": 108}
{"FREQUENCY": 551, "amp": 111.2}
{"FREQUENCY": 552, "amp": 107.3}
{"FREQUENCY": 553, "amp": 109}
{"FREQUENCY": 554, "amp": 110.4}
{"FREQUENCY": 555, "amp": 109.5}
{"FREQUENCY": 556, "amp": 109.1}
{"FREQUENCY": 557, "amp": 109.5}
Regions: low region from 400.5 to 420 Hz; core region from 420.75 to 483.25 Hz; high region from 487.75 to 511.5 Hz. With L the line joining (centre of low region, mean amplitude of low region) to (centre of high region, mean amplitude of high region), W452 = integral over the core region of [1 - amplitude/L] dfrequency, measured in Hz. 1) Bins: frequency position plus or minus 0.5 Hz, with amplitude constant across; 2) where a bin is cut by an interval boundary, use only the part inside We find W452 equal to 1.0 Hz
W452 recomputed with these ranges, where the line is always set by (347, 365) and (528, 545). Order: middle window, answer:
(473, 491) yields 0.8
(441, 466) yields 0.8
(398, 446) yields 2.6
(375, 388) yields 0.0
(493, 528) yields -3.6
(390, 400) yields 0.2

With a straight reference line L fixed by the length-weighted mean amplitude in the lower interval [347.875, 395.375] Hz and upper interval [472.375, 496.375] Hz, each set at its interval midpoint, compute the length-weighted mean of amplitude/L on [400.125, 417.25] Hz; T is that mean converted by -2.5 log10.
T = 0.06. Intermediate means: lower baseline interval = 112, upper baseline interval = 109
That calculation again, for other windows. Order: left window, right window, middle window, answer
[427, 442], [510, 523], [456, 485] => 0.097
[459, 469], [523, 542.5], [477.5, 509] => -0.001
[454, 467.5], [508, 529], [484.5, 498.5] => 0.090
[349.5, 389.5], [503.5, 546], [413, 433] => 0.115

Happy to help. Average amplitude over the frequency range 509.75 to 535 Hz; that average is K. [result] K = 127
